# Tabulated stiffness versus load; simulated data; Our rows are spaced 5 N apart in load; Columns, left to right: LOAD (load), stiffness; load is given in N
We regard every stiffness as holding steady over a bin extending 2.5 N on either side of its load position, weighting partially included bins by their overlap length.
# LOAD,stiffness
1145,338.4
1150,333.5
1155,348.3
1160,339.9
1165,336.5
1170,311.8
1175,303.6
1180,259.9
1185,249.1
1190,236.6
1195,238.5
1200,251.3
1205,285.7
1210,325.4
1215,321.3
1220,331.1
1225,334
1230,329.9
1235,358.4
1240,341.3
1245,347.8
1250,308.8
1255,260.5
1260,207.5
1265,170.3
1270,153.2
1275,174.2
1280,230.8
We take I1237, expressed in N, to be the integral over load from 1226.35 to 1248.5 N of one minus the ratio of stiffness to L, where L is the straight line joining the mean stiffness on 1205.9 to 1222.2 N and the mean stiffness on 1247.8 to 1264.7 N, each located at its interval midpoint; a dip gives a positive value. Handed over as -5.0 N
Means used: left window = 322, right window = 247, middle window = 342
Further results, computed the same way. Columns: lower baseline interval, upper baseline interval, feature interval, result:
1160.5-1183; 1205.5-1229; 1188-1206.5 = 3.8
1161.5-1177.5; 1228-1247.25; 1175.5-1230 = 7.5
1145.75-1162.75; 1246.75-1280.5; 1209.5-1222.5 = -2.6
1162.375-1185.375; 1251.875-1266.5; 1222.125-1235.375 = -4.9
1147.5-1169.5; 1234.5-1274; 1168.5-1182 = 1.4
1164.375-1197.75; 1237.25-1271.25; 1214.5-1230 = -3.7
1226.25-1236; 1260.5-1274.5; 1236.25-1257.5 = -4.0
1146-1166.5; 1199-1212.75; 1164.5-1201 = 5.1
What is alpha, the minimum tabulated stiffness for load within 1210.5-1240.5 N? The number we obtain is 321.3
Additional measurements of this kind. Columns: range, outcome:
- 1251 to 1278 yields 153.2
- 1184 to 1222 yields 236.6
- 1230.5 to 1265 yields 170.3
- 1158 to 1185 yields 249.1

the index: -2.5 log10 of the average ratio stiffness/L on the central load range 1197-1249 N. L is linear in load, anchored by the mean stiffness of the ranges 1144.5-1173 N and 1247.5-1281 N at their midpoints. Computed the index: -0.236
